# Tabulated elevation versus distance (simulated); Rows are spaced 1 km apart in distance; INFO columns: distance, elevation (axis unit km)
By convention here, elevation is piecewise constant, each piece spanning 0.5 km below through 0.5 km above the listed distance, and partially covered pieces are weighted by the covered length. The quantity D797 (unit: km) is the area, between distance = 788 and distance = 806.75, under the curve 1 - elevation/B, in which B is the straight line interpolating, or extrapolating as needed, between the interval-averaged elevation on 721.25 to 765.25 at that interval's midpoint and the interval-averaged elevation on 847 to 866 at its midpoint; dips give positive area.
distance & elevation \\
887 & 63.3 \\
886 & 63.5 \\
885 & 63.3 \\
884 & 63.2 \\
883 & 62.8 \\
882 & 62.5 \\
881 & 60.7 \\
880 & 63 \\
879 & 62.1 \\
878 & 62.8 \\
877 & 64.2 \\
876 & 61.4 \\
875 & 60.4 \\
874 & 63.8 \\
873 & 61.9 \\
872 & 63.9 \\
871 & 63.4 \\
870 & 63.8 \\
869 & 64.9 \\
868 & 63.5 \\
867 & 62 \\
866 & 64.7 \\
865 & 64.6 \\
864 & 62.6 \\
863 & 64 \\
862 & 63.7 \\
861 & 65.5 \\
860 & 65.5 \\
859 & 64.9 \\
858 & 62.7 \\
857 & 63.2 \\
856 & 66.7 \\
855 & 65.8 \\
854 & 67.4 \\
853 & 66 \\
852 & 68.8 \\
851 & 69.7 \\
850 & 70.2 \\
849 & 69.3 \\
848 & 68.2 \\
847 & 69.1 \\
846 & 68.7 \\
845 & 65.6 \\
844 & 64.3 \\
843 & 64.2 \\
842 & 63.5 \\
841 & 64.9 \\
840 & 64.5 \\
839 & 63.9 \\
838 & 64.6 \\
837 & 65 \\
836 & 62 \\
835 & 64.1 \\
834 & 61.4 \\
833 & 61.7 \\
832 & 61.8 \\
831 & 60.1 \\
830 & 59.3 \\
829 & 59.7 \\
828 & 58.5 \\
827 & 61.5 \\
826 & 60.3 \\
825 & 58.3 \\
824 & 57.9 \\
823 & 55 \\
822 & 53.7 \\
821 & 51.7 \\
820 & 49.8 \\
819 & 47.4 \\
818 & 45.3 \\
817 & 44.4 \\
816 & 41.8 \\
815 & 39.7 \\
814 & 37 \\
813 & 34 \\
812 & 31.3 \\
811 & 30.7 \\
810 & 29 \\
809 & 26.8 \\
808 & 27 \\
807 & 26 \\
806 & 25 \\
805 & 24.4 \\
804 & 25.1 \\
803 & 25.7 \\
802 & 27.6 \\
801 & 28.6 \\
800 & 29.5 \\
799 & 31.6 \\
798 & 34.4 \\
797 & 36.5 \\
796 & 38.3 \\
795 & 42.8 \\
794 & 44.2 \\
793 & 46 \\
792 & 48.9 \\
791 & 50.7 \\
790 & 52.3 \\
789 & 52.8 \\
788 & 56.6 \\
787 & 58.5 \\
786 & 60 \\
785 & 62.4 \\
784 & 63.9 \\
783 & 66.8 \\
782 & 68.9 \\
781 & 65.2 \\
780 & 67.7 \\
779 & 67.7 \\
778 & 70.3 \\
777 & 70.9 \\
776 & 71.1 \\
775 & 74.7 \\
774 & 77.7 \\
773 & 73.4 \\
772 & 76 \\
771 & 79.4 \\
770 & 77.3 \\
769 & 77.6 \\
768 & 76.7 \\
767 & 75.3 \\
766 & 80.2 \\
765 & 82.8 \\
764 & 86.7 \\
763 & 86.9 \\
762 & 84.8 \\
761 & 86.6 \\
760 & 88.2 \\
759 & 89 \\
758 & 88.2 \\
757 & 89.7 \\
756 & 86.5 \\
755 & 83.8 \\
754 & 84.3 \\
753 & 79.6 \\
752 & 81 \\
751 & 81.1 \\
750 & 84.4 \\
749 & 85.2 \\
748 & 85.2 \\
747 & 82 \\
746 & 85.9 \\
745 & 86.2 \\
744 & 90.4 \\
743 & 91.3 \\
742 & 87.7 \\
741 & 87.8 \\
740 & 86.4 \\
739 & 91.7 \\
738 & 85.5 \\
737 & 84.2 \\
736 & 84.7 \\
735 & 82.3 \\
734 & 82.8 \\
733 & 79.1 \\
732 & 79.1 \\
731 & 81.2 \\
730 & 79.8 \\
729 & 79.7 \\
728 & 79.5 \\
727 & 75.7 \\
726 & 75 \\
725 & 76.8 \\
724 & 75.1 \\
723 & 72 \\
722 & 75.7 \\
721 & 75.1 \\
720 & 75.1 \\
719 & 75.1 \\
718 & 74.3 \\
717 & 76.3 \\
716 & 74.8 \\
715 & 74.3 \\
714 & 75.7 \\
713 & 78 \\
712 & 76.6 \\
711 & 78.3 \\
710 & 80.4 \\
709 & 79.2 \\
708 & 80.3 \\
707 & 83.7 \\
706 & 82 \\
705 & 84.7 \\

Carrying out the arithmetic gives 9.5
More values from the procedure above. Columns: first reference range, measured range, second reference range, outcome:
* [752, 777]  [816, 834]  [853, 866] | 3.88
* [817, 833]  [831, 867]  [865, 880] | -3.41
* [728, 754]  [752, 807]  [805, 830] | 2.32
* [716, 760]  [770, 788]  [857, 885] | 1.74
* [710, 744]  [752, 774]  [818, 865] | -2.36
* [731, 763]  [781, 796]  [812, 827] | 2.15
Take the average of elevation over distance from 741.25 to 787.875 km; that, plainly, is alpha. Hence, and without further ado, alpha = 78.5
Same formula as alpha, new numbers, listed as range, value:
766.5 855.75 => 55.4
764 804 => 58.7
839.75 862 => 66.3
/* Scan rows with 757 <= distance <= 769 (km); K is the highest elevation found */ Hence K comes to 89.7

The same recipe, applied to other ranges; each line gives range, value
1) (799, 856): 70.2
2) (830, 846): 68.7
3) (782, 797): 68.9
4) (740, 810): 91.3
